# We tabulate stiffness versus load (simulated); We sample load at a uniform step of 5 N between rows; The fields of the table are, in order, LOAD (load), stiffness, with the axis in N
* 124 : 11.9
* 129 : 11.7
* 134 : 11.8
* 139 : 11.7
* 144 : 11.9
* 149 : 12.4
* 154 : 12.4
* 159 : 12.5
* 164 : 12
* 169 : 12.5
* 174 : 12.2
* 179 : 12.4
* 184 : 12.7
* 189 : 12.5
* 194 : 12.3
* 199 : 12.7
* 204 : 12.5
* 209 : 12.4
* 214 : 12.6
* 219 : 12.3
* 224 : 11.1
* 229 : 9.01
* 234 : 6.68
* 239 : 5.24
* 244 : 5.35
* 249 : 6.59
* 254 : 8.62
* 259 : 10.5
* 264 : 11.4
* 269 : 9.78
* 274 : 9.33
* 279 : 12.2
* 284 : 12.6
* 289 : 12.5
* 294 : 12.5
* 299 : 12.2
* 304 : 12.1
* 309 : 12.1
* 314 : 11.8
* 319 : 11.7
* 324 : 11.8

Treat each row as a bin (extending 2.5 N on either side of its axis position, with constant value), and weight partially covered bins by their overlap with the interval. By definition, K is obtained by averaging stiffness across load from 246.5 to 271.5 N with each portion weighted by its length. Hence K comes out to 9.38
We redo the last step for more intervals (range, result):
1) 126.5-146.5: 11.8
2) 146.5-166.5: 12.3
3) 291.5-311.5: 12.2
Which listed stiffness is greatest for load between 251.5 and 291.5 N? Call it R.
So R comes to 12.6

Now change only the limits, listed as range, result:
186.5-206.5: 12.7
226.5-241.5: 9.01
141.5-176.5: 12.5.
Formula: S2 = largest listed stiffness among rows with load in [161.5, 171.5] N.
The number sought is 12.5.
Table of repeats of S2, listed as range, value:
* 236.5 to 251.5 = 6.59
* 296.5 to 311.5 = 12.2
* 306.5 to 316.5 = 12.1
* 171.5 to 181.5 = 12.4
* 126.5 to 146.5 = 11.9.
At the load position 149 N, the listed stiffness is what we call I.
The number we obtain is 12.4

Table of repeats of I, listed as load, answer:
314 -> 11.8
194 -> 12.3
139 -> 11.7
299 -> 12.2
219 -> 12.3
